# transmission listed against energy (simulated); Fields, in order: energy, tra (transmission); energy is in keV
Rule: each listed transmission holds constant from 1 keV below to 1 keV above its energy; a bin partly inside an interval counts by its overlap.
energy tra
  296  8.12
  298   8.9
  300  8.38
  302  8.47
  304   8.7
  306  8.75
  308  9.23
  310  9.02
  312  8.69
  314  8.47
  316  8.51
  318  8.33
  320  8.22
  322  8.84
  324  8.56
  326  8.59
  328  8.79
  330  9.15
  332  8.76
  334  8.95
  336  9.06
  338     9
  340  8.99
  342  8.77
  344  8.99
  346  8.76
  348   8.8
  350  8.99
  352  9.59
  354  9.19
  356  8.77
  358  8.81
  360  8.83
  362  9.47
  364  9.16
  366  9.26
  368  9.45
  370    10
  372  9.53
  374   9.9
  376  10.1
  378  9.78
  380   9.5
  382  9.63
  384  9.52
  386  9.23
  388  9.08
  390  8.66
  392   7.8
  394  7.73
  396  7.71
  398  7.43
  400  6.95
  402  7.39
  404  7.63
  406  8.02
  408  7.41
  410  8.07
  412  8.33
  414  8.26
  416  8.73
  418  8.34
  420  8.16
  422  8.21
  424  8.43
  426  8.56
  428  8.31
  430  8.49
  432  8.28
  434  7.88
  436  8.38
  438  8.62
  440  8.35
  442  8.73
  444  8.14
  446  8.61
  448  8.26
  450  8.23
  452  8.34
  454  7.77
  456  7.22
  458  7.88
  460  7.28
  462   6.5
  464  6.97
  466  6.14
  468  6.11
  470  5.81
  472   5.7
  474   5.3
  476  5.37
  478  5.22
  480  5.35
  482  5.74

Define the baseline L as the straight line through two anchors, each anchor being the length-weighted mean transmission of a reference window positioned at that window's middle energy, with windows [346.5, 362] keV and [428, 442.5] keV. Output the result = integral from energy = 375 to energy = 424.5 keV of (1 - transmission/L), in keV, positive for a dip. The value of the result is 1.5 keV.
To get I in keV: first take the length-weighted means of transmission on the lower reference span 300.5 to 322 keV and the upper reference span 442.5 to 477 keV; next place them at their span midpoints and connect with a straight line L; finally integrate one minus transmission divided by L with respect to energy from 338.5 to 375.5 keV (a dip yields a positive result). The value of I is -4.73 keV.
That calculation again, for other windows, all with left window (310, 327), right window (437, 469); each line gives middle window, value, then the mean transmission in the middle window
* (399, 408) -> 0.59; 7.49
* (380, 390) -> -1.45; 9.31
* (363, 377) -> -2.39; 9.63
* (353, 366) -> -1.20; 9.06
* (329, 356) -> -1.90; 8.99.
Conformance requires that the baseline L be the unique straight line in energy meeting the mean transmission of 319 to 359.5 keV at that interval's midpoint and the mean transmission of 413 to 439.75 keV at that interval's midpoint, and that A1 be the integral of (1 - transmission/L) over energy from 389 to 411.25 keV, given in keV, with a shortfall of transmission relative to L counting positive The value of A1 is 2.09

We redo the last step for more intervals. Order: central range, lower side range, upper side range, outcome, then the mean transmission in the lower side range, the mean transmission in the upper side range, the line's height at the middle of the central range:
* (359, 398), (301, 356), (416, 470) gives -3.3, 8.82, 7.91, 8.42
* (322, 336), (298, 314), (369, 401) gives -0.1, 8.74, 8.91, 8.79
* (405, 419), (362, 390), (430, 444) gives 1.1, 9.51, 8.36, 8.84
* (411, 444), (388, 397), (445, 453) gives -0.4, 8.1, 8.36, 8.26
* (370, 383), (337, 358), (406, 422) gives -1.7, 8.98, 8.18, 8.63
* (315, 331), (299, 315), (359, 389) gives 0.5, 8.71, 9.5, 8.9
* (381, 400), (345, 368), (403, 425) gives 0.2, 9.07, 8.14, 8.52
